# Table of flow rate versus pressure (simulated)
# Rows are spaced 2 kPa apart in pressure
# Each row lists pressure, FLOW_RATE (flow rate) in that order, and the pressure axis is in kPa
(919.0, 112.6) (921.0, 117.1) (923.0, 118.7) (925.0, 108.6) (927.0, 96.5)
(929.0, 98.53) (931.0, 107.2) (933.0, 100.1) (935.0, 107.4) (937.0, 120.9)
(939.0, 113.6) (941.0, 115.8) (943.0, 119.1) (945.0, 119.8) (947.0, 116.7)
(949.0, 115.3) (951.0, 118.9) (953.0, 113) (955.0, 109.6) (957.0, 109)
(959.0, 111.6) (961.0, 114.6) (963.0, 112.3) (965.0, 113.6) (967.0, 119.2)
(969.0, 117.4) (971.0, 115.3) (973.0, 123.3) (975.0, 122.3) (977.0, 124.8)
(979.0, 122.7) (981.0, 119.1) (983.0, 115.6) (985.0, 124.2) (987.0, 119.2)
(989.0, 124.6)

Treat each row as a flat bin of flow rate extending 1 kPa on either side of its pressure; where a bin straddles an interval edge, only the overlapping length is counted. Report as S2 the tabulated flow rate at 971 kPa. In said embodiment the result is 115.3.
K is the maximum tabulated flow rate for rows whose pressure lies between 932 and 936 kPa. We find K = 107.4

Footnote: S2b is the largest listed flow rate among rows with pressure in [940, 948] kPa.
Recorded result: 119.8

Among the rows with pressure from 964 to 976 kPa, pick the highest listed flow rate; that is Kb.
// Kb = 123.3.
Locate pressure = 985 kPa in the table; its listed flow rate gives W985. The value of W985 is 124.2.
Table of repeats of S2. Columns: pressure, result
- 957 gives 109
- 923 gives 118.7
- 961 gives 114.6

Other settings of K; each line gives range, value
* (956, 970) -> 119.2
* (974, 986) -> 124.8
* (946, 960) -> 118.9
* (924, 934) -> 108.6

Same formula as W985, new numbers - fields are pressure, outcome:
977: 124.8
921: 117.1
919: 112.6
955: 109.6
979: 122.7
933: 100.1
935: 107.4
